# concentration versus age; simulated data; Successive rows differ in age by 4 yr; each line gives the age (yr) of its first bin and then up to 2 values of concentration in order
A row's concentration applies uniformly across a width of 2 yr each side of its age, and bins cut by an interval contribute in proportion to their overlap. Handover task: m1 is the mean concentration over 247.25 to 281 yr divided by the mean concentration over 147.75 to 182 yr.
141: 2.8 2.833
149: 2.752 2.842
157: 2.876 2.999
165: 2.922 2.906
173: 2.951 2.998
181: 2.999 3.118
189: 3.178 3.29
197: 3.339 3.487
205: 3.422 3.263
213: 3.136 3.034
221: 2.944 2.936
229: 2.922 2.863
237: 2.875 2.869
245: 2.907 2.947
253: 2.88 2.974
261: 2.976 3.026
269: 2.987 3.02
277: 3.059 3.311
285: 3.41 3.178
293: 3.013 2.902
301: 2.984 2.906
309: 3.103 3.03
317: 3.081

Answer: 1.03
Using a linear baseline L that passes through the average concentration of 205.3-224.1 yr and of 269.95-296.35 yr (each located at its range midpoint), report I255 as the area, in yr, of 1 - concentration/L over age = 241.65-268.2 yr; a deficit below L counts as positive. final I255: 1.6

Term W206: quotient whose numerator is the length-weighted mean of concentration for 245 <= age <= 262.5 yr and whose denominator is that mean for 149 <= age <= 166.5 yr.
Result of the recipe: 1.02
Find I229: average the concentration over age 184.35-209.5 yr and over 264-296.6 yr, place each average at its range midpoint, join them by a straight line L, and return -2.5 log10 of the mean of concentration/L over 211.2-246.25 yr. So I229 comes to 0.10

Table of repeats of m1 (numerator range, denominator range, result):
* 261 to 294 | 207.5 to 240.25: 1.04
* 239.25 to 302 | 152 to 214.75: 0.97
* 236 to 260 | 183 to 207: 0.88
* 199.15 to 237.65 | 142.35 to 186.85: 1.06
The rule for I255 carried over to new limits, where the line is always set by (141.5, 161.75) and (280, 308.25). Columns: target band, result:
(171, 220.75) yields -4.3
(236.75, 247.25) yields 0.4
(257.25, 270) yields 0.2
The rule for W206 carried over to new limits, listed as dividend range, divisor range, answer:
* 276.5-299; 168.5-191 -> 1.04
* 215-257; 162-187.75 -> 0.98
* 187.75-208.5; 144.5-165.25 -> 1.17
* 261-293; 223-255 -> 1.08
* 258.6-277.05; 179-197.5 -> 0.95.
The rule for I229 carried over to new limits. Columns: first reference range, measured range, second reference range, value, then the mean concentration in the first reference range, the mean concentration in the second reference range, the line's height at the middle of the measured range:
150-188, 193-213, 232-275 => -0.14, 2.96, 2.94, 2.95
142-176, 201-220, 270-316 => -0.09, 2.89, 3.08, 2.96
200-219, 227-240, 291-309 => 0.11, 3.26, 2.97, 3.18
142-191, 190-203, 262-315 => -0.13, 2.94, 3.07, 2.98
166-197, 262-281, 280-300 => 0.03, 3.08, 3.15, 3.13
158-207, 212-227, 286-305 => 0.03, 3.13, 3.03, 3.1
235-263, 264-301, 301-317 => -0.04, 2.92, 3.02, 2.97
